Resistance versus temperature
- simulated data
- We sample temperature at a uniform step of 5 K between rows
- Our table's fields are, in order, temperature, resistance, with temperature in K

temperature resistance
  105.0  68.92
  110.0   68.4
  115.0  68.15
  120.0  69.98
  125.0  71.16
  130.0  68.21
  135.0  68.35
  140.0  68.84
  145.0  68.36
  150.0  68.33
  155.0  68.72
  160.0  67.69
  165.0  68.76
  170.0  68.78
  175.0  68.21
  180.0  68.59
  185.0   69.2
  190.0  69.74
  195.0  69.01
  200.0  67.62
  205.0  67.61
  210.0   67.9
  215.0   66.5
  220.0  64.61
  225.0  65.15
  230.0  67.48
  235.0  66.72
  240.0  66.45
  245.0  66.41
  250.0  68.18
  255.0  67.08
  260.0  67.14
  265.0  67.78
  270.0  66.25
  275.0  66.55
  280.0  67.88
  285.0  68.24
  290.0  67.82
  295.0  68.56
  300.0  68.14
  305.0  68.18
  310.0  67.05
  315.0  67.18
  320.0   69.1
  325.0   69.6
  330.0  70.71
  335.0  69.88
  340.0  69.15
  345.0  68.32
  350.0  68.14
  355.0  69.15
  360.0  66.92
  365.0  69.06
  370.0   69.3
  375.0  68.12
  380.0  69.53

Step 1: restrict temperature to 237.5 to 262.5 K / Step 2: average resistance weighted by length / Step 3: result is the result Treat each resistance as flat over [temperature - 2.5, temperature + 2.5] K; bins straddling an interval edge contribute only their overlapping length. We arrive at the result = 67.1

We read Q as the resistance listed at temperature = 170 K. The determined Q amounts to 68.78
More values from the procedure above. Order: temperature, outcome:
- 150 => 68.33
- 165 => 68.76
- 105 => 68.92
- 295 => 68.56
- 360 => 66.92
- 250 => 68.18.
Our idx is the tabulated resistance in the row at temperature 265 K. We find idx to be 67.78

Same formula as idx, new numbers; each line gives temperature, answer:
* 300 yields 68.14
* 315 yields 67.18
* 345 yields 68.32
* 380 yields 69.53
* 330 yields 70.71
